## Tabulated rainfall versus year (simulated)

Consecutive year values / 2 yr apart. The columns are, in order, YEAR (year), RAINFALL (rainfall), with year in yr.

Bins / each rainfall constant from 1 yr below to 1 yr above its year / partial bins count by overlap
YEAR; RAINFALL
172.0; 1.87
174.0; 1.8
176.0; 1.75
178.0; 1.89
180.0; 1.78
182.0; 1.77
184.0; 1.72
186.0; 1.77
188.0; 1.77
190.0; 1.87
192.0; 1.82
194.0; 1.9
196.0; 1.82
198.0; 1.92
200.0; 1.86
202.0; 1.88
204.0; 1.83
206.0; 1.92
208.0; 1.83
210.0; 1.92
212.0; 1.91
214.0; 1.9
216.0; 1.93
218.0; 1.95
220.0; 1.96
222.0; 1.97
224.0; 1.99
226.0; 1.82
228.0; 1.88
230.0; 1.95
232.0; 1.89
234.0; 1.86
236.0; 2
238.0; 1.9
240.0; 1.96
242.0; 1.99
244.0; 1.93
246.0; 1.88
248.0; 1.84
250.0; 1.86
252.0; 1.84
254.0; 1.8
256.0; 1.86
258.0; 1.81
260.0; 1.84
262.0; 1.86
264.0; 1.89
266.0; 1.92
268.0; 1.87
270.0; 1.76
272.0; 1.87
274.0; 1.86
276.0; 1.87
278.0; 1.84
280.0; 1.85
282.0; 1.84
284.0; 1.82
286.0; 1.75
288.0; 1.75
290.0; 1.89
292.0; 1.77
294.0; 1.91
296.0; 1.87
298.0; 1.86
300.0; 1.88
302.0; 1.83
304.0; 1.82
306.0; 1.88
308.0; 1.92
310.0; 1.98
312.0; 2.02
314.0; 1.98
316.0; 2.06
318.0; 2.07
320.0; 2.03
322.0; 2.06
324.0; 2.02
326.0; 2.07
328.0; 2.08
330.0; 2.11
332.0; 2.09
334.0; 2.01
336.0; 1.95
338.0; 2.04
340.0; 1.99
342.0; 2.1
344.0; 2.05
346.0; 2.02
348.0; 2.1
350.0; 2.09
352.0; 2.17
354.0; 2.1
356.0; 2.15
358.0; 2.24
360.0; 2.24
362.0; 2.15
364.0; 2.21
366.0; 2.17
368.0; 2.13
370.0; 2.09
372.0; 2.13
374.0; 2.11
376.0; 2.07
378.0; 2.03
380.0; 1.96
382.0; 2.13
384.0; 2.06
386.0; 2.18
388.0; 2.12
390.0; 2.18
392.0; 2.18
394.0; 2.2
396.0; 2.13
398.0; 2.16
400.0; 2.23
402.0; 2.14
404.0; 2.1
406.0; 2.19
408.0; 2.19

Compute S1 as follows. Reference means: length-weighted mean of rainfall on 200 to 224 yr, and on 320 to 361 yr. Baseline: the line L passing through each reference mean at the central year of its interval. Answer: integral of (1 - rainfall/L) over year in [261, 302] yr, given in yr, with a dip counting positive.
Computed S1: 3.2 yr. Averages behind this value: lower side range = 1.91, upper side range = 2.08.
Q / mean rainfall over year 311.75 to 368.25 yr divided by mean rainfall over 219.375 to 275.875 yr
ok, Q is 1.11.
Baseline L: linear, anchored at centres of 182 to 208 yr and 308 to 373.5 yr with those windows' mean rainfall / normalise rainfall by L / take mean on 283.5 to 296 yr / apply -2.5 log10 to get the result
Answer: 0.10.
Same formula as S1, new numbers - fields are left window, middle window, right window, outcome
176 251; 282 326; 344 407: 2.34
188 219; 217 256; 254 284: -0.89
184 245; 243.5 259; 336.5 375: 0.81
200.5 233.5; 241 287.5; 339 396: 2.83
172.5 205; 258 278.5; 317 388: 1.02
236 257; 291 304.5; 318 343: 0.93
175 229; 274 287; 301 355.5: 0.88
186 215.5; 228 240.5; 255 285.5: -0.43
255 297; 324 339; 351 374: -0.02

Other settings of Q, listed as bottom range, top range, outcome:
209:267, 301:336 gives 1.05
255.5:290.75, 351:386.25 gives 1.16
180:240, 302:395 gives 1.10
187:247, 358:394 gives 1.12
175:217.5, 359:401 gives 1.16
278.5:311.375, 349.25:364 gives 1.17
